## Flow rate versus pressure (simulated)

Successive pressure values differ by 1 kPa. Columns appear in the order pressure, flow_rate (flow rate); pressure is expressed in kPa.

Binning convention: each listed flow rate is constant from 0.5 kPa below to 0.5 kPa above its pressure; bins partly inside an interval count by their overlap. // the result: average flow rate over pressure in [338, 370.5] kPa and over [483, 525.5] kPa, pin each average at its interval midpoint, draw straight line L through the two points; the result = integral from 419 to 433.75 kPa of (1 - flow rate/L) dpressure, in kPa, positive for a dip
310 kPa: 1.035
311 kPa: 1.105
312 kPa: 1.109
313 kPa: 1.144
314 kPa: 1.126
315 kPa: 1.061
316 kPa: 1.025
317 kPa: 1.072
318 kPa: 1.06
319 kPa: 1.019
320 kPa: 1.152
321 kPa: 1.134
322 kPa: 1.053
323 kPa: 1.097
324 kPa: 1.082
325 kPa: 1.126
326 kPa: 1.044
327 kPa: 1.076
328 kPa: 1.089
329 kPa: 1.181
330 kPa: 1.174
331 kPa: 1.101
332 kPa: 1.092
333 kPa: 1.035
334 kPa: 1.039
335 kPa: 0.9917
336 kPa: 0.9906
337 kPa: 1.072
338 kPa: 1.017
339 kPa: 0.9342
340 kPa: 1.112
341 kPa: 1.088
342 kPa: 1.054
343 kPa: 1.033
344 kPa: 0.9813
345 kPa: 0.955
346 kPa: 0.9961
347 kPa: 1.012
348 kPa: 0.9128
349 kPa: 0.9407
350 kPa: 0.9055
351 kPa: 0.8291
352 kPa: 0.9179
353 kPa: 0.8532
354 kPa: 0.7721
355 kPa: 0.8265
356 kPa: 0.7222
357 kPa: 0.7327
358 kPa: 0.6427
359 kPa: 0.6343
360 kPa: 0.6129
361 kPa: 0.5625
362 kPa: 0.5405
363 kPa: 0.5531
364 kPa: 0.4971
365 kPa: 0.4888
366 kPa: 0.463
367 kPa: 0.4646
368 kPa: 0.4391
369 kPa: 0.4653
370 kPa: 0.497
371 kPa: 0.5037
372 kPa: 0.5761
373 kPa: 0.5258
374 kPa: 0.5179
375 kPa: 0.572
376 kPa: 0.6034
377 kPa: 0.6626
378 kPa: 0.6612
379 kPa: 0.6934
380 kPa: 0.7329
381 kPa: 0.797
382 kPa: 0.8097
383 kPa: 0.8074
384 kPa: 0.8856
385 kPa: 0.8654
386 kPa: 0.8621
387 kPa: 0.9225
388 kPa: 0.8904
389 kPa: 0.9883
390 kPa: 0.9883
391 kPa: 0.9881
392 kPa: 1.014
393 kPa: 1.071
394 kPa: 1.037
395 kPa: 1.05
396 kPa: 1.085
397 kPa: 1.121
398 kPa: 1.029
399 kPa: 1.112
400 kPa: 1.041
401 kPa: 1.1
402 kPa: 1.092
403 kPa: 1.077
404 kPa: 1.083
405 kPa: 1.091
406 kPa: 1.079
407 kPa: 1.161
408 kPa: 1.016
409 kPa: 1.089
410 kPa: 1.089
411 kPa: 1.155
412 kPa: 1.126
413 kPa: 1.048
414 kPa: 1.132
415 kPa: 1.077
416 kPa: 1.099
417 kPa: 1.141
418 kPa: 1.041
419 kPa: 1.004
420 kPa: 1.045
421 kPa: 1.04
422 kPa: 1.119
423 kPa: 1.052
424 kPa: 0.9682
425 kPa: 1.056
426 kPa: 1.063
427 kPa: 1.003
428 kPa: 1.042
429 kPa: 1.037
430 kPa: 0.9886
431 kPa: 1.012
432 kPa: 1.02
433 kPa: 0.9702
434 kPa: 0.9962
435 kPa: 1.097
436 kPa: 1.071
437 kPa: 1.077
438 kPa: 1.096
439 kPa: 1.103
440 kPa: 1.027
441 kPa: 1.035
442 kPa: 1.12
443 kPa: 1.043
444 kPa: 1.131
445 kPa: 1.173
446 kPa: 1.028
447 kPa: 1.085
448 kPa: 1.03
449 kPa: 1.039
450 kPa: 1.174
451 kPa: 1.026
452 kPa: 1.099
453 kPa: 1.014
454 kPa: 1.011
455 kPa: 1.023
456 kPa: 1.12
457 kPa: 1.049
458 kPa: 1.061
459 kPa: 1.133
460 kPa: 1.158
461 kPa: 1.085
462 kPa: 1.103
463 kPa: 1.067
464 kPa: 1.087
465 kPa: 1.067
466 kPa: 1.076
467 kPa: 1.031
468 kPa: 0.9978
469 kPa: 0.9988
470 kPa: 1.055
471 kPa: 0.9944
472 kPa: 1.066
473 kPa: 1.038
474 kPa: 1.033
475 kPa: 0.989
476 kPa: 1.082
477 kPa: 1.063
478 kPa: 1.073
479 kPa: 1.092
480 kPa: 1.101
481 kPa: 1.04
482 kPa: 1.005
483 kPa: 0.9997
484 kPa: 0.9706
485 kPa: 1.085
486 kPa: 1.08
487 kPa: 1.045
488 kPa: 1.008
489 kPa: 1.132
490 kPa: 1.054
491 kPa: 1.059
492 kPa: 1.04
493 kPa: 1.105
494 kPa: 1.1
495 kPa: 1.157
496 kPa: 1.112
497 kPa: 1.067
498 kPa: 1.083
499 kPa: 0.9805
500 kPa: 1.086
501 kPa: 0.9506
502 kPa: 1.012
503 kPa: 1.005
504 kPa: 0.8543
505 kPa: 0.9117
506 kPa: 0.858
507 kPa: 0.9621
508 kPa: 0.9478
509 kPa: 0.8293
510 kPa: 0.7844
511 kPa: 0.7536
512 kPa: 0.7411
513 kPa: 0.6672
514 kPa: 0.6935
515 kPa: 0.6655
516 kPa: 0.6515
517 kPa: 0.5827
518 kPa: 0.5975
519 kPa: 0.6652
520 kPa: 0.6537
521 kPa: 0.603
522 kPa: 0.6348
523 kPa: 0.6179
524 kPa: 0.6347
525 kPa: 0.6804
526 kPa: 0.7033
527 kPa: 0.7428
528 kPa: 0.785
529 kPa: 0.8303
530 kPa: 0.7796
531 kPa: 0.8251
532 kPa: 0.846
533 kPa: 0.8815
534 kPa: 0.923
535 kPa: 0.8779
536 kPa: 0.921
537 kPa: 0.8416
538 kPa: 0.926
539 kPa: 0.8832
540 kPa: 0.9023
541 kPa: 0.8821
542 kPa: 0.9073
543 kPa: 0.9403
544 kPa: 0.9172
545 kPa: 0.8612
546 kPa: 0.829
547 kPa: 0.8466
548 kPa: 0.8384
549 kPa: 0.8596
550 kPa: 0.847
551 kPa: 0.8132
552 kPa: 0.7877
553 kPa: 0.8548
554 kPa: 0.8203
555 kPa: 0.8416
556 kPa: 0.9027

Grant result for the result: -3.7 kPa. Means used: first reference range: 0.768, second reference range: 0.885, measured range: 1.03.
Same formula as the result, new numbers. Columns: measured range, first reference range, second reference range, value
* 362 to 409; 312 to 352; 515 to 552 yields 7.1 kPa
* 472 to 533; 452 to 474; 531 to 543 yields 4.4 kPa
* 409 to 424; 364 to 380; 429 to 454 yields -3.6 kPa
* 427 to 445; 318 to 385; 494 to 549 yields -4.6 kPa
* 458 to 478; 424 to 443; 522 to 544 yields -1.9 kPa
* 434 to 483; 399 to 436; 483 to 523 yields -4.0 kPa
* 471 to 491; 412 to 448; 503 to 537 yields -3.5 kPa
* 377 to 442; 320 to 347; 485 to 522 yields -1.8 kPa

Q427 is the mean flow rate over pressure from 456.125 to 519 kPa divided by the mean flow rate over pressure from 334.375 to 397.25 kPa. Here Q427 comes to 1.22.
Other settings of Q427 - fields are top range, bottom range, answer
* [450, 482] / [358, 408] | 1.32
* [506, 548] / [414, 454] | 0.74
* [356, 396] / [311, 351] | 0.68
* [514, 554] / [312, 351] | 0.75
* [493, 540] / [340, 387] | 1.14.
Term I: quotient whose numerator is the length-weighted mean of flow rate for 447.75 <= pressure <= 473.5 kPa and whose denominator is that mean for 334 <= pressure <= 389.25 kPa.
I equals 1.38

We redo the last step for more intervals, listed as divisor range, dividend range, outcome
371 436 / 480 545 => 0.91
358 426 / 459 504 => 1.21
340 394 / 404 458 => 1.39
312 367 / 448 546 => 1.01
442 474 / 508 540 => 0.71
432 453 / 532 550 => 0.83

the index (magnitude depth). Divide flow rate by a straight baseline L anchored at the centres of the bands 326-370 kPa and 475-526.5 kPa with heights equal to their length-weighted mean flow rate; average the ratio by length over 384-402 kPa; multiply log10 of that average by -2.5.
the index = -0.16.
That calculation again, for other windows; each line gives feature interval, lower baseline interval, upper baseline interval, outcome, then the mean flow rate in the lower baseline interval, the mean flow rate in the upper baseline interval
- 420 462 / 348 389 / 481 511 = -0.22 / 0.688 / 1.01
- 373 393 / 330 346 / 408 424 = 0.30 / 1.04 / 1.08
